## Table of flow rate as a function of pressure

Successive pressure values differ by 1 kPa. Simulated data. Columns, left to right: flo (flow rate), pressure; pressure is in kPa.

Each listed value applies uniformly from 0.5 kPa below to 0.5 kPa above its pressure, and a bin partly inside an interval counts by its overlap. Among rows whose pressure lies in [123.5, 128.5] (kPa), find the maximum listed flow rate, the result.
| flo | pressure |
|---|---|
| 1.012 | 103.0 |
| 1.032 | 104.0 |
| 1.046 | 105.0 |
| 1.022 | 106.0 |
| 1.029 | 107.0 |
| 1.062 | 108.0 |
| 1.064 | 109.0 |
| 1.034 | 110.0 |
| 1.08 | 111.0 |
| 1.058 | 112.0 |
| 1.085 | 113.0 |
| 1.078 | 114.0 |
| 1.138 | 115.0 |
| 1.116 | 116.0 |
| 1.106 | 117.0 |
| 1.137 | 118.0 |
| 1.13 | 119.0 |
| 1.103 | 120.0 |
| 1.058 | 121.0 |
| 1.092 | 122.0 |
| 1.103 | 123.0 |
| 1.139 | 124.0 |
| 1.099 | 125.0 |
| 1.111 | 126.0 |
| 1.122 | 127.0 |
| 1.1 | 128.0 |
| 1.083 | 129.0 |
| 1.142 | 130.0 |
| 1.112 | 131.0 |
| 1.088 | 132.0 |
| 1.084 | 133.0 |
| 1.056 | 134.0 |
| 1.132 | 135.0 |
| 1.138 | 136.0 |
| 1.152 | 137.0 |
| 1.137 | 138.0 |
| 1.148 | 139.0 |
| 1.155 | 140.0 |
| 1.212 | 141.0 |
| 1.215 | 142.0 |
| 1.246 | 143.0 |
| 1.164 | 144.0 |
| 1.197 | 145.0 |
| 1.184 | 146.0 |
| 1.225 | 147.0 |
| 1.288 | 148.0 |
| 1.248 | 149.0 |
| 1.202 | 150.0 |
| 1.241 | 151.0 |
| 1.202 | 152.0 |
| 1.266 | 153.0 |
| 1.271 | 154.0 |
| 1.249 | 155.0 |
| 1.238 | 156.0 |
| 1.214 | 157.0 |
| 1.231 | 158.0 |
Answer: 1.139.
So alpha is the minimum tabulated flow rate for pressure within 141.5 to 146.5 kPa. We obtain 1.164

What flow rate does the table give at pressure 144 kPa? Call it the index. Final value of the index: 1.164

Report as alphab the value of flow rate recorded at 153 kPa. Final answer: 1.266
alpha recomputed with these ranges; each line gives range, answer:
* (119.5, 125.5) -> 1.058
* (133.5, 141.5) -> 1.056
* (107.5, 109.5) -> 1.062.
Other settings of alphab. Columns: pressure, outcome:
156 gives 1.238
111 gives 1.08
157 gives 1.214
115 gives 1.138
